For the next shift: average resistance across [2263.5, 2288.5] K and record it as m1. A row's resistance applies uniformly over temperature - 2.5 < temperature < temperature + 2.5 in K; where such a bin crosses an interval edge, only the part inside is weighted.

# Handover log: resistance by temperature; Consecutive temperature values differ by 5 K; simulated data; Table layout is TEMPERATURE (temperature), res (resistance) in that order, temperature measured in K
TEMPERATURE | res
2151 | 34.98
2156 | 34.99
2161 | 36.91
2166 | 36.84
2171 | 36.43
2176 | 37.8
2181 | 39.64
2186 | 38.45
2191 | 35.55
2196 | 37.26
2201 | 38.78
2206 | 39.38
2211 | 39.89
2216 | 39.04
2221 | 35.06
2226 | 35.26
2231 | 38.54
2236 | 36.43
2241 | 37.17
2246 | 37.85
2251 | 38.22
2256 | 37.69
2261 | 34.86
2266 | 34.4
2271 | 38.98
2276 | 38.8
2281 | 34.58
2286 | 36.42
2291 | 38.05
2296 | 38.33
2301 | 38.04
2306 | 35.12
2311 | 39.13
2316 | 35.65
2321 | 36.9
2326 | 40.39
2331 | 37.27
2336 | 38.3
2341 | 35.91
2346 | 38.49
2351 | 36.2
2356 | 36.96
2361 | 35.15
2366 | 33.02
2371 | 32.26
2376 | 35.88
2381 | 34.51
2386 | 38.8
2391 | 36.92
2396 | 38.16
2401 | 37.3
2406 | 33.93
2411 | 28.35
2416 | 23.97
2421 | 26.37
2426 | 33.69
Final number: 36.6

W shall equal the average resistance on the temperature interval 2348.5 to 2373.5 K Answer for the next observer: 34.7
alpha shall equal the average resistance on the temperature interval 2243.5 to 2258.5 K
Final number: 37.9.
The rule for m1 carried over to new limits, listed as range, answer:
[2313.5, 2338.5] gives 37.7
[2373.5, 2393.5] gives 36.5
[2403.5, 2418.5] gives 28.8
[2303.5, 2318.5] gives 36.6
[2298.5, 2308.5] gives 36.6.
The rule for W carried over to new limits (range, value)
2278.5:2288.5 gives 35.5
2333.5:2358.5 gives 37.2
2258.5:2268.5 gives 34.6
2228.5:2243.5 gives 37.4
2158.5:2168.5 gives 36.9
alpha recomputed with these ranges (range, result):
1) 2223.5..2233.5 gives 36.9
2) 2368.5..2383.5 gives 34.2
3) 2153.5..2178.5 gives 36.6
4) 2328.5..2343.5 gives 37.2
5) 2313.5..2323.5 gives 36.3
